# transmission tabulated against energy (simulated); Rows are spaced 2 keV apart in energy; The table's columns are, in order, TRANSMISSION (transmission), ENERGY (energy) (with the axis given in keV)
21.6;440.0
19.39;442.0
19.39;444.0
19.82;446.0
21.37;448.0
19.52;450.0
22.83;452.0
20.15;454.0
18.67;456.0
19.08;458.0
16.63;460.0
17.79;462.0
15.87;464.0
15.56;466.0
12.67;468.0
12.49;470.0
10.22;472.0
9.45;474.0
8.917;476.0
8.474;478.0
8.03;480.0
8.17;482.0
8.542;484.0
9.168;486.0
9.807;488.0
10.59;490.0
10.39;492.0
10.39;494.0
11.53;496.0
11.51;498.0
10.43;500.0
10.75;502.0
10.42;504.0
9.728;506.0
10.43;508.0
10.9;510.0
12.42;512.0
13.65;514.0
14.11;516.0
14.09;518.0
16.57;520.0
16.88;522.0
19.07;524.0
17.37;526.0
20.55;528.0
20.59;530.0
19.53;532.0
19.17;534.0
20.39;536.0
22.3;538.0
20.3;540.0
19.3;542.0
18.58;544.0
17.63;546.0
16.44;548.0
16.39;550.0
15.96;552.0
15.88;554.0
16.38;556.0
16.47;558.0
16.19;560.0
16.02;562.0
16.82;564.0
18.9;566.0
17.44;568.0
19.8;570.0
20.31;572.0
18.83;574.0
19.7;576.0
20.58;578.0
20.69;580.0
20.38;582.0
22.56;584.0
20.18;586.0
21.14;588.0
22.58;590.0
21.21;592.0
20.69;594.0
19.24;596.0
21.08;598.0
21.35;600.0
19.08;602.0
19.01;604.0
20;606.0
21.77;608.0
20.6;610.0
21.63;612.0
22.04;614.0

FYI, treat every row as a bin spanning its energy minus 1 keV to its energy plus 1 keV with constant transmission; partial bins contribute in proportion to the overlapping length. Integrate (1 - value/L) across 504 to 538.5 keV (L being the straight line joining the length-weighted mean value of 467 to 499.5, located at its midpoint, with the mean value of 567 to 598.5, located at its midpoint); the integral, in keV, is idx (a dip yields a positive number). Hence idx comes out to -4.7 keV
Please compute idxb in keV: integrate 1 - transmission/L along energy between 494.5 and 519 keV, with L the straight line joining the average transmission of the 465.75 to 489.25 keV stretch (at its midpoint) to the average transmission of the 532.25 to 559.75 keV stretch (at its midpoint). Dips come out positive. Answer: 3.3 keV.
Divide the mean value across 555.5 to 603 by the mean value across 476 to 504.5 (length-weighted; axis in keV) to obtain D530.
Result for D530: 1.99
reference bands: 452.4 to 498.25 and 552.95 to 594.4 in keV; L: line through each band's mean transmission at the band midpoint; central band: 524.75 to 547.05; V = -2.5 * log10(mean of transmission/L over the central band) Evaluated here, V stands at -0.181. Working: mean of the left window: 12.5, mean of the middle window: 19.6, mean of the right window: 19.2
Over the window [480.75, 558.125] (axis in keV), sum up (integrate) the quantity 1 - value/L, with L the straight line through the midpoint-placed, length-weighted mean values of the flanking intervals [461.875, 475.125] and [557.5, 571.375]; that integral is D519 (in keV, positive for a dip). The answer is 4.78 keV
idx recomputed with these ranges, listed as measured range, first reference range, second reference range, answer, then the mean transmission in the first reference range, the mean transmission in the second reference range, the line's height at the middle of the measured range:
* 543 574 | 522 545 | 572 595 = 4.39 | 19.6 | 20.8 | 20.2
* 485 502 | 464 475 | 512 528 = 4.39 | 12.4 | 16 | 14.1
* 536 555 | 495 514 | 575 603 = -3.10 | 11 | 20.7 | 15.8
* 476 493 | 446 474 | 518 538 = 8.20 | 17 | 18.8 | 17.6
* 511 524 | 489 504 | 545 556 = -1.94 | 10.8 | 16.5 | 13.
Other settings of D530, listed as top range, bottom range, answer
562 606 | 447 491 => 1.45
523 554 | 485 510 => 1.80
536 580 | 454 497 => 1.49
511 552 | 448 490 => 1.29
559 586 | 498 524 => 1.50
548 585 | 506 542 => 1.08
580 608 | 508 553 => 1.20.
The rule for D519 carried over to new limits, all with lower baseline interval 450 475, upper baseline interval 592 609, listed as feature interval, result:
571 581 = -0.2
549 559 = 1.4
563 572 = 0.4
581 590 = -0.6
